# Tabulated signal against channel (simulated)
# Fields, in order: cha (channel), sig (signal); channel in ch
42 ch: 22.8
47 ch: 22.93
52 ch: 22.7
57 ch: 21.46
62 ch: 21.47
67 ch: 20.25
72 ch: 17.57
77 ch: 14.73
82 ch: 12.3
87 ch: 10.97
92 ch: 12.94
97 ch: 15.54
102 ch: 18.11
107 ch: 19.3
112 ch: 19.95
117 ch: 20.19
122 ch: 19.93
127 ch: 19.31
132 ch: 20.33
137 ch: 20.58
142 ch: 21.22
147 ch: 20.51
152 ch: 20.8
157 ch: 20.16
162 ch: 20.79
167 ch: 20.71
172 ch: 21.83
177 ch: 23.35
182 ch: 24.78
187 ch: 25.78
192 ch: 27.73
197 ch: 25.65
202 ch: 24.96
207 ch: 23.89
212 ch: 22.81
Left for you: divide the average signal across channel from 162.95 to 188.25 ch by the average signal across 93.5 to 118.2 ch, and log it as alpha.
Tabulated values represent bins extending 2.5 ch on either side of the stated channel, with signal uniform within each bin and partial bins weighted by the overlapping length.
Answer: 1.26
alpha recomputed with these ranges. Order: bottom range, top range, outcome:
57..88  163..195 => 1.42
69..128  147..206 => 1.39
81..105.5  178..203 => 1.80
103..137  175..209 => 1.27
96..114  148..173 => 1.13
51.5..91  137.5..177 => 1.22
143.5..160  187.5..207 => 1.26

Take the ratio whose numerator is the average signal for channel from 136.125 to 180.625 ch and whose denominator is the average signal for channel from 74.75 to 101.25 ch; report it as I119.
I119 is 1.56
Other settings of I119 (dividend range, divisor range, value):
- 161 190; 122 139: 1.15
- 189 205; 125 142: 1.28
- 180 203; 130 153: 1.25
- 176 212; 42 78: 1.22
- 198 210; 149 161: 1.19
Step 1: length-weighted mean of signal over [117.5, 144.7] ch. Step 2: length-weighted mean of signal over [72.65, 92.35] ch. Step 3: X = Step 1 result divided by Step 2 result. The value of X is 1.5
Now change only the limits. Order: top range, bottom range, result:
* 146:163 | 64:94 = 1.38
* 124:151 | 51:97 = 1.21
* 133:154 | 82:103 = 1.50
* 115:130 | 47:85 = 1.05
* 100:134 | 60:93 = 1.24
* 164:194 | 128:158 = 1.16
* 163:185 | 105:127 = 1.14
